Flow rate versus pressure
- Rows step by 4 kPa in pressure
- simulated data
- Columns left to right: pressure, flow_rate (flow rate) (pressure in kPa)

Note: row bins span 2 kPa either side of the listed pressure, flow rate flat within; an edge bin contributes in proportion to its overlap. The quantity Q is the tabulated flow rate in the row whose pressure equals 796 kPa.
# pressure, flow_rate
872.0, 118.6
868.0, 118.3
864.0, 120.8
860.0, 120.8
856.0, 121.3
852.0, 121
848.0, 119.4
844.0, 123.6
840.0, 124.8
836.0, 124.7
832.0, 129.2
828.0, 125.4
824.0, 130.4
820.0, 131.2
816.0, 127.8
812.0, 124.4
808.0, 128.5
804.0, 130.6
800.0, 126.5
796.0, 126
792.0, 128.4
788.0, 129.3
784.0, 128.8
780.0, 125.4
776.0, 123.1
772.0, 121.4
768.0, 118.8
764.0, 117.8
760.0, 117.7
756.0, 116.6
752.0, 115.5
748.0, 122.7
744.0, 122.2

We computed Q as 126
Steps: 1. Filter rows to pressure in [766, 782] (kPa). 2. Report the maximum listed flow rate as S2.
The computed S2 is 125.4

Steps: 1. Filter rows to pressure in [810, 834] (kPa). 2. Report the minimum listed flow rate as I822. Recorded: 124.4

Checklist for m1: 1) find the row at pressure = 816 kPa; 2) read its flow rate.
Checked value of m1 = 127.8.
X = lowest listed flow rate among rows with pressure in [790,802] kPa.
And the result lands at 126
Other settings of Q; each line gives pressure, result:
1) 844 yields 123.6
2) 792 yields 128.4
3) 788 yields 129.3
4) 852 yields 121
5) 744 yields 122.2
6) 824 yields 130.4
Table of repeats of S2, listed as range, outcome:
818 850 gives 131.2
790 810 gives 130.6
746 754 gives 122.7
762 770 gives 118.8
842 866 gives 123.6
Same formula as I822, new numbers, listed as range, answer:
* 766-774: 118.8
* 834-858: 119.4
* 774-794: 123.1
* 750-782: 115.5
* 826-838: 124.7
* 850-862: 120.8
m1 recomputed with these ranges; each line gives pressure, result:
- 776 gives 123.1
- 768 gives 118.8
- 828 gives 125.4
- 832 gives 129.2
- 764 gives 117.8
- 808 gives 128.5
